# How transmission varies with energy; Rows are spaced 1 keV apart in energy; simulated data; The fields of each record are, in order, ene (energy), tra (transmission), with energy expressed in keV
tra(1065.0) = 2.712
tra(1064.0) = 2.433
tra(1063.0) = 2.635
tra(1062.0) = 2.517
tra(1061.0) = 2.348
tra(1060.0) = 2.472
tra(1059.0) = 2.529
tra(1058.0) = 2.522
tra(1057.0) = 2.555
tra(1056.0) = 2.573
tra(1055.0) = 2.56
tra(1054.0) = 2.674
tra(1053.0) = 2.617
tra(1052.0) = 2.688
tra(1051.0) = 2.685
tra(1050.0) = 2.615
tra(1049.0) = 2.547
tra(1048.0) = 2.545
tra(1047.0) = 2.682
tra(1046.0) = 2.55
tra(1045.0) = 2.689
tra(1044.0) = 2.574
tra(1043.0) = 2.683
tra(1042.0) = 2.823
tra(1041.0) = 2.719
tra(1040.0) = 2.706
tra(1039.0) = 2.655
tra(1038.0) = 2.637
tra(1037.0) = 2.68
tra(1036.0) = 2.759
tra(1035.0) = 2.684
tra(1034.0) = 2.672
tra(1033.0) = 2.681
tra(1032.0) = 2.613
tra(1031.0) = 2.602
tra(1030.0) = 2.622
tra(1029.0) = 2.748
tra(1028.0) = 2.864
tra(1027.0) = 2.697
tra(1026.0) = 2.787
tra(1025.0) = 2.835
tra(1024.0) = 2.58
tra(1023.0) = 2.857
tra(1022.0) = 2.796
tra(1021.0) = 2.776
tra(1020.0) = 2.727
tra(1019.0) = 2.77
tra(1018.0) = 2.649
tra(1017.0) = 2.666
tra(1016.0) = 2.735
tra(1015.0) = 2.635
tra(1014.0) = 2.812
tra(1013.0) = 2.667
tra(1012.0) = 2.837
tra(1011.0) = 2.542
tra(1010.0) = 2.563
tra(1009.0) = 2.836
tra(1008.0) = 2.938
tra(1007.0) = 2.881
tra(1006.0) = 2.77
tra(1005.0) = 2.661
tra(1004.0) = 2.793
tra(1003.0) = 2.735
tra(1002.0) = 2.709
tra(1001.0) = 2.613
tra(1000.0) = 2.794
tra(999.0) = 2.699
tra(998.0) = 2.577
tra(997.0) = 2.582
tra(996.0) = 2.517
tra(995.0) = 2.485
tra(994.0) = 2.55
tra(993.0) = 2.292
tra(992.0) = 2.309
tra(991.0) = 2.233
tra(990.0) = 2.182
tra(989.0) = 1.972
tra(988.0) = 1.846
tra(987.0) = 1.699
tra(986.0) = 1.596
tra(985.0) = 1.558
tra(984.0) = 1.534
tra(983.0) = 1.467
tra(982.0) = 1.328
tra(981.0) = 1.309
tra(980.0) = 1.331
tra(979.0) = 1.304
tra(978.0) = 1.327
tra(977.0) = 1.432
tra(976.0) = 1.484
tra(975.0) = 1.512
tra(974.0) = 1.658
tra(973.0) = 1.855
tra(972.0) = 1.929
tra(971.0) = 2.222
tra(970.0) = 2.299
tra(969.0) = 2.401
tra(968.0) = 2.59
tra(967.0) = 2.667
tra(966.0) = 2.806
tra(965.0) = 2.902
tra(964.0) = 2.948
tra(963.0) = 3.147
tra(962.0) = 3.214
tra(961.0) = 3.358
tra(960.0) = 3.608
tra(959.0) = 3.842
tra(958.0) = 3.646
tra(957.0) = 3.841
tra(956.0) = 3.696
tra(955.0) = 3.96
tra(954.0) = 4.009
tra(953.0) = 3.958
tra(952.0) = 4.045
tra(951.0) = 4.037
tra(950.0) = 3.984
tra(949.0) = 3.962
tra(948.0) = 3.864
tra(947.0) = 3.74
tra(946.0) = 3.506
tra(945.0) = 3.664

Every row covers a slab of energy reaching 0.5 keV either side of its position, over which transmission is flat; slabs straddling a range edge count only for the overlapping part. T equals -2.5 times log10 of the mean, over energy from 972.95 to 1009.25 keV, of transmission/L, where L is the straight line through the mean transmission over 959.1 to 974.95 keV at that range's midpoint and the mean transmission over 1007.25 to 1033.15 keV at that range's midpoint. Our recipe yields 0.26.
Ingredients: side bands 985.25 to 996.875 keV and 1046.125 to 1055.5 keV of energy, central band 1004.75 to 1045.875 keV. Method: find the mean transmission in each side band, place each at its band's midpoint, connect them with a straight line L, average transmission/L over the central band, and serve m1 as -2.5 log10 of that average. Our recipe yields -0.13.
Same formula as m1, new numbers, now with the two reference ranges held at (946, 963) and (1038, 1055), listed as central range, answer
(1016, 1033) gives 0.075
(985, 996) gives 0.494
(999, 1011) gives 0.152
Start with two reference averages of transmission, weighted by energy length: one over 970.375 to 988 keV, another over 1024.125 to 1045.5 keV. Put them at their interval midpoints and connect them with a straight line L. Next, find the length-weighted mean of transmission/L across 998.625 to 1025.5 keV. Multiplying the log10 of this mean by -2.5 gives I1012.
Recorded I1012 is -0.22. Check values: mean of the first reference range 1.57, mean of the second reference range 2.7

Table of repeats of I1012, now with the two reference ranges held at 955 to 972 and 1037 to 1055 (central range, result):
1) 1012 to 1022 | 0.03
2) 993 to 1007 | 0.09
